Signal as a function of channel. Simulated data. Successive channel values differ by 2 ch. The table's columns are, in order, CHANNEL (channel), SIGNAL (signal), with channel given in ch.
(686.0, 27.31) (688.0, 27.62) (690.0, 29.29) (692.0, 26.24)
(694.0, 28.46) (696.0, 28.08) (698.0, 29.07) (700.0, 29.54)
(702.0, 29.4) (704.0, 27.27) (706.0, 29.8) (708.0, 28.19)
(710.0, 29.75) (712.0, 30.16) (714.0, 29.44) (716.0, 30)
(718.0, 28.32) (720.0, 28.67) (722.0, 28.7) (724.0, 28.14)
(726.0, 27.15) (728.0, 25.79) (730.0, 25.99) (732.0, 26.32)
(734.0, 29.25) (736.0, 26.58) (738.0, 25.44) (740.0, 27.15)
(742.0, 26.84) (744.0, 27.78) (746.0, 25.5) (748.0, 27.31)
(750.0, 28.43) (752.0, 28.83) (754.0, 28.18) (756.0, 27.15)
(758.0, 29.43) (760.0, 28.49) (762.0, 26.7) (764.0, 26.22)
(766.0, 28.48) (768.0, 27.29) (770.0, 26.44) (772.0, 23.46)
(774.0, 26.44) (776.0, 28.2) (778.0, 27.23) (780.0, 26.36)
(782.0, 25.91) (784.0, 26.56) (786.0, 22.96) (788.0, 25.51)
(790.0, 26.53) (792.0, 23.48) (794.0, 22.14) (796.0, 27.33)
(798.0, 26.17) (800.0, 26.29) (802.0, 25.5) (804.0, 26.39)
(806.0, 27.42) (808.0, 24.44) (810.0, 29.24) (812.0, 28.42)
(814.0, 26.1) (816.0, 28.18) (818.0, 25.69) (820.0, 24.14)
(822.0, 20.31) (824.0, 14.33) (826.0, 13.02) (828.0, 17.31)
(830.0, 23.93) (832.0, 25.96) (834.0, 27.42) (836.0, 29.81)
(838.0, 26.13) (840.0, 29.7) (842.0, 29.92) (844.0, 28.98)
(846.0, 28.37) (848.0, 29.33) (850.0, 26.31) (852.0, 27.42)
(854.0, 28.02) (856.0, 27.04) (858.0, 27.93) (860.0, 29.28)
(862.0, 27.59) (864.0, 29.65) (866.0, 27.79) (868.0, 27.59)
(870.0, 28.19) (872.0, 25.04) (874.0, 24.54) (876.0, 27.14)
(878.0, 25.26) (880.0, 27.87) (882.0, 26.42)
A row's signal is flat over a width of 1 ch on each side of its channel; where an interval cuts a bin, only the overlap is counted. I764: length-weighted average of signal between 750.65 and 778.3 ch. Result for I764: 27.3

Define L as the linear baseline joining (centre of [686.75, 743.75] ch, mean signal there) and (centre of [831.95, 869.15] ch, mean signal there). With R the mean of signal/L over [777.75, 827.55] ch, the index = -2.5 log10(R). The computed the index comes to 0.14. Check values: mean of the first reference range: 28.1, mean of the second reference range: 28.2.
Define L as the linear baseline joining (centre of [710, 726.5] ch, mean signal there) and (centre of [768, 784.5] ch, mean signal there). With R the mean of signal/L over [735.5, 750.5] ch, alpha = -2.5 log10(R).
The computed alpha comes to 0.04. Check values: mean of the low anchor 28.9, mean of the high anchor 26.4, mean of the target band 26.8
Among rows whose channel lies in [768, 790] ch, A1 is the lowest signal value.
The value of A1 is 22.96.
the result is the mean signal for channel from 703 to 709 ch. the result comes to 28.4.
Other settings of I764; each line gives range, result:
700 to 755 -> 28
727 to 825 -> 26.2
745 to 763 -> 27.8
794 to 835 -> 24.3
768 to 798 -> 25.7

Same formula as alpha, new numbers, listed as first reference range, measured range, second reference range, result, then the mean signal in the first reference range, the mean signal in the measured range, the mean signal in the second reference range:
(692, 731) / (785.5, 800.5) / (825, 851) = 0.07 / 28.5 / 25.1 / 25.9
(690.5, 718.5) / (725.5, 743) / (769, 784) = 0.04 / 28.9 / 26.7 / 26.3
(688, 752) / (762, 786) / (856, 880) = 0.05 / 28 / 26.5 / 27.3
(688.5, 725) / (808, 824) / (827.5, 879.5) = 0.10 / 28.8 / 25.2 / 27.2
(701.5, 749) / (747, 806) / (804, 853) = 0.01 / 27.9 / 26.5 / 25.5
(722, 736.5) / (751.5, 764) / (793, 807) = -0.05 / 27.2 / 27.9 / 25.9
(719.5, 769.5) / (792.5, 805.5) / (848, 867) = 0.08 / 27.4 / 25.6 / 28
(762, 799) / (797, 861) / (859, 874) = 0.04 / 25.9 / 25.9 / 27.7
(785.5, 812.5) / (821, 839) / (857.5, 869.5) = 0.22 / 25.9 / 22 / 28.3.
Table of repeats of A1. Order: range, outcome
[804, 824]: 14.33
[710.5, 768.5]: 25.44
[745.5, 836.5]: 13.02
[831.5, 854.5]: 25.96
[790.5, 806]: 22.14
